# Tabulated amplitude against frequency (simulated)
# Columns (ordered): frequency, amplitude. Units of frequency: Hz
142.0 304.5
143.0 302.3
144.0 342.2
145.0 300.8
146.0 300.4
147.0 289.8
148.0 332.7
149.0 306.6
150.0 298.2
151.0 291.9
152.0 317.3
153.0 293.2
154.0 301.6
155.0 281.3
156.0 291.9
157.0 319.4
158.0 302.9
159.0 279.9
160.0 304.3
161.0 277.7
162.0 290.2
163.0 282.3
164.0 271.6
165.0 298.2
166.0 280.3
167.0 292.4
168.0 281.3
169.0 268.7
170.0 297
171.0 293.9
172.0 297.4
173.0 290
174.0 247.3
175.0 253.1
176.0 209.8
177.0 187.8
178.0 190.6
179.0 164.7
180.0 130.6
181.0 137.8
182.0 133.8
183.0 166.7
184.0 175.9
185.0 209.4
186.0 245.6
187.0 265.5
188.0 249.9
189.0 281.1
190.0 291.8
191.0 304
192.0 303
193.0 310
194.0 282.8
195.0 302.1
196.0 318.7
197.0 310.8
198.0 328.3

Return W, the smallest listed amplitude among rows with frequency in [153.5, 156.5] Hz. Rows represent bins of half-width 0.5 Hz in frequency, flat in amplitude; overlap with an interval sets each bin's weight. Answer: 281.3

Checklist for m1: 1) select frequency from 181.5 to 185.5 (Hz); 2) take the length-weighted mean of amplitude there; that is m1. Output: 171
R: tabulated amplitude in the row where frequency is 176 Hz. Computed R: 209.8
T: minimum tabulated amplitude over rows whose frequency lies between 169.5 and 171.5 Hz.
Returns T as 293.9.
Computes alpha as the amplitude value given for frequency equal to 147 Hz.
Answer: 289.8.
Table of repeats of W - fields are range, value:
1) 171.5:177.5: 187.8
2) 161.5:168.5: 271.6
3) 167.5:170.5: 268.7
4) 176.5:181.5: 130.6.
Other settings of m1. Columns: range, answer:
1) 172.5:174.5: 269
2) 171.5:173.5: 294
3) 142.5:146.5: 311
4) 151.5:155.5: 298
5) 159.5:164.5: 285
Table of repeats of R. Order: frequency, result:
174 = 247.3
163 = 282.3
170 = 297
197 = 310.8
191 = 304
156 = 291.9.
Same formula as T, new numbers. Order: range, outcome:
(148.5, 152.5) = 291.9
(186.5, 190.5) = 249.9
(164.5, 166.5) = 280.3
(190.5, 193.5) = 303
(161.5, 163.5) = 282.3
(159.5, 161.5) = 277.7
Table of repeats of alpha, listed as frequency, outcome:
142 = 304.5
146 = 300.4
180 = 130.6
